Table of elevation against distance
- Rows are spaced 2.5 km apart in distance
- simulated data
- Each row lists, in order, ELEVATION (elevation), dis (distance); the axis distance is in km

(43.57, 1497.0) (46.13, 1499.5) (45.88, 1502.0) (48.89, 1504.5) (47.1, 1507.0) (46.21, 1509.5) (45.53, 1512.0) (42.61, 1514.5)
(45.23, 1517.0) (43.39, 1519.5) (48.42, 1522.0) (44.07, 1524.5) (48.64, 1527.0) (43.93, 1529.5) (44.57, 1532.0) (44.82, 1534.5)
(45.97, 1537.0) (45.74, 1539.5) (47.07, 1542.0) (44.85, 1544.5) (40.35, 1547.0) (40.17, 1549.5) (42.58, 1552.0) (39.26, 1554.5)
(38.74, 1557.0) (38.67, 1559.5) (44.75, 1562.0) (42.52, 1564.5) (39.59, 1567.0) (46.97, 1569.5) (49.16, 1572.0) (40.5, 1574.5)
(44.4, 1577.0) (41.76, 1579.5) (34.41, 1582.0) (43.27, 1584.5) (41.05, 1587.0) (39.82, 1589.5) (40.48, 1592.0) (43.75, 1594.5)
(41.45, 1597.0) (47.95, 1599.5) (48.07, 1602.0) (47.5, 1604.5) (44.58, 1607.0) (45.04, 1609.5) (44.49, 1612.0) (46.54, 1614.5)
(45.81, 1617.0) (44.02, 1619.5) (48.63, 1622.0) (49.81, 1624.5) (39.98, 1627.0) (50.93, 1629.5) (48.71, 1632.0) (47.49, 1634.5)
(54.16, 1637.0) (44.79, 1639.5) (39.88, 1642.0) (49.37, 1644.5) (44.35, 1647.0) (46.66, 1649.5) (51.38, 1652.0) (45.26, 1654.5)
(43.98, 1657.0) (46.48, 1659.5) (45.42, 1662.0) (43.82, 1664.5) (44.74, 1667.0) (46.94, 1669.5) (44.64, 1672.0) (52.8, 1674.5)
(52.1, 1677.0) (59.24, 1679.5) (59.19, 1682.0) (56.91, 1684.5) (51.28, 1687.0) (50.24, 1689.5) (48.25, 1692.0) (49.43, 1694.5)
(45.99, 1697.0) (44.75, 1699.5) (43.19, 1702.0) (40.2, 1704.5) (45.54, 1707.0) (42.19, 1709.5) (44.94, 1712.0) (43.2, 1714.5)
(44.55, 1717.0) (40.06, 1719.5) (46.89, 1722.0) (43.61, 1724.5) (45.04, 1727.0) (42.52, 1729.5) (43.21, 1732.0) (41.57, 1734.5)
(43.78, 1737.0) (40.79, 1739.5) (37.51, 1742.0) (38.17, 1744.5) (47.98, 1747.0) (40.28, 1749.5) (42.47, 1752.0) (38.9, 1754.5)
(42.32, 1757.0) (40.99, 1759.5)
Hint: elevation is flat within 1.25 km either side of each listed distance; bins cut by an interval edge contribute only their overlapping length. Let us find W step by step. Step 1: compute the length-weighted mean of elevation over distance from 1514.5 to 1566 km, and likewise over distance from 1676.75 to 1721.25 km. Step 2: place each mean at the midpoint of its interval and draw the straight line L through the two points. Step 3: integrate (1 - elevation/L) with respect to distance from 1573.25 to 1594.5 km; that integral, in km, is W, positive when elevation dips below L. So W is 1.8 km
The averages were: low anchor 43.6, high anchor 47.7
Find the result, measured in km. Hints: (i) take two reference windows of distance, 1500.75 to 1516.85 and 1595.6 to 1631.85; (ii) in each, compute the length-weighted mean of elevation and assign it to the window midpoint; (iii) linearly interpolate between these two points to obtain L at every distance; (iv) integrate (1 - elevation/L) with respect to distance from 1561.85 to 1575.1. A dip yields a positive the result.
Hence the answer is 0.6 km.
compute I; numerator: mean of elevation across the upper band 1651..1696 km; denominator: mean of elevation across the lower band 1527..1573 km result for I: 1.1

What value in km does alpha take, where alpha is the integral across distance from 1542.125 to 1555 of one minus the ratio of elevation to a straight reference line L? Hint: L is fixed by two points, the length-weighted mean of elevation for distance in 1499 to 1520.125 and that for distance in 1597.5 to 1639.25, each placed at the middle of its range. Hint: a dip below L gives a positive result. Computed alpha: 1.1 km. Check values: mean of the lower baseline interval 45.7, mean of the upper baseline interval 46.9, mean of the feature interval 42.1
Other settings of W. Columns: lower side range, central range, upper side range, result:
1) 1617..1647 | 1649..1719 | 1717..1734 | -3.90 km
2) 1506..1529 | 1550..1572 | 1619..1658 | 1.94 km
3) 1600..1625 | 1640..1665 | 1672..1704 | 1.51 km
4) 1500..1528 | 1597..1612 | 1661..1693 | 0.76 km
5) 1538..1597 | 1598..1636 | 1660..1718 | -1.87 km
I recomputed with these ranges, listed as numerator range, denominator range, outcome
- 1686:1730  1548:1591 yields 1.08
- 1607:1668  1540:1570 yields 1.10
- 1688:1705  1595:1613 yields 1.02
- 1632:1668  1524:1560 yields 1.07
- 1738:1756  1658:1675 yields 0.89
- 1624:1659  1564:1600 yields 1.11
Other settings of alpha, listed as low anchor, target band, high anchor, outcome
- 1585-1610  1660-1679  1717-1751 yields -1.98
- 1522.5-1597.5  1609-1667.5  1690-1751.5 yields -4.29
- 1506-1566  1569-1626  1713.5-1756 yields -1.08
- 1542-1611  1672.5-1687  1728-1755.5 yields -4.49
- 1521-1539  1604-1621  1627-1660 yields 0.45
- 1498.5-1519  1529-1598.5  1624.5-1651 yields 5.61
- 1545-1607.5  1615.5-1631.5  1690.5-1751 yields -1.43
